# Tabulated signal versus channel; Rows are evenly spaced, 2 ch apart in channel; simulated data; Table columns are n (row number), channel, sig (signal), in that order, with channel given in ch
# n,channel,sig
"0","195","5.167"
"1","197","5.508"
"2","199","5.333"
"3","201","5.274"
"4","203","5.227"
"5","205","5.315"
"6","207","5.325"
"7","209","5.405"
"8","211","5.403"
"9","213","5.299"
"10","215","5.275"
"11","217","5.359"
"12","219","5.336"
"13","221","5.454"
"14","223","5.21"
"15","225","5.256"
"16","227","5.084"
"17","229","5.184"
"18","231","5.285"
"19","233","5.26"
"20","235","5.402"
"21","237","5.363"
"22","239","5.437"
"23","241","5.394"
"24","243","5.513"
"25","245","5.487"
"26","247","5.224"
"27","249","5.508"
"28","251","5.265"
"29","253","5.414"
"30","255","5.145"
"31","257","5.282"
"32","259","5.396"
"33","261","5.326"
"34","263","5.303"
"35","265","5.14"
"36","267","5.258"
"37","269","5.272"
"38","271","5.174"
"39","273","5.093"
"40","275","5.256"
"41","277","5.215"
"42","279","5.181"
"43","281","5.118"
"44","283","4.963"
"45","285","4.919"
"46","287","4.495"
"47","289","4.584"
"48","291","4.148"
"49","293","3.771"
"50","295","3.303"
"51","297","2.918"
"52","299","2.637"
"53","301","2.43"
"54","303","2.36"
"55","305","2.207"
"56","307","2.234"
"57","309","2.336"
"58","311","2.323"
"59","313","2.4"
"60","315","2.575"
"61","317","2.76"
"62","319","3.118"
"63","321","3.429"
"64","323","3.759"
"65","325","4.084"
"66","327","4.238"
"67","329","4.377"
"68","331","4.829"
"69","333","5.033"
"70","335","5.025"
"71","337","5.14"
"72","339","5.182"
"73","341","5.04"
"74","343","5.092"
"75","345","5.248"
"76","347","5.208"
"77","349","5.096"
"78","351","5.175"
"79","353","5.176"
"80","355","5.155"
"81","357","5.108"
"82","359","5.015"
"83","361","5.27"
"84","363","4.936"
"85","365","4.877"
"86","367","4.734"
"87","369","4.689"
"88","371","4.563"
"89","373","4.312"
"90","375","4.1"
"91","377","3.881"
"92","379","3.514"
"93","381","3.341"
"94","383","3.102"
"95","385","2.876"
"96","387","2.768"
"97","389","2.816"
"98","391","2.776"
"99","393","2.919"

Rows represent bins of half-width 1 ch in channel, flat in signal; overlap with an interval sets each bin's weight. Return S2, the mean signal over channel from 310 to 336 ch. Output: 3.69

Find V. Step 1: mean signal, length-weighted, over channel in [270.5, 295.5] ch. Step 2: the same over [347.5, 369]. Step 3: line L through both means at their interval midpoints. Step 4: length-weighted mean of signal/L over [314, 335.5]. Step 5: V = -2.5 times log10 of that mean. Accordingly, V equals 0.25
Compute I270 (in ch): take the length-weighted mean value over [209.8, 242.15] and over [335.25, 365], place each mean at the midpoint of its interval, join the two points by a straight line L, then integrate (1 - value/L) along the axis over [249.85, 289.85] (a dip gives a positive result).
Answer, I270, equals 0.78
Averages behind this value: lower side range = 5.31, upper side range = 5.12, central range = 5.14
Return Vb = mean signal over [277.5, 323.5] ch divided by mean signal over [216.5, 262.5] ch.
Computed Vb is 0.6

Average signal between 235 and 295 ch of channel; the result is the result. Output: 5.1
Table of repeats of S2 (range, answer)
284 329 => 3.25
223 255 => 5.33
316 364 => 4.69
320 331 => 4.05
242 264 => 5.35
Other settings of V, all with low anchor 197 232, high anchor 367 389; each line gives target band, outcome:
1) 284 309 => 0.35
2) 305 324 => 0.50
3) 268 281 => -0.10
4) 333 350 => -0.25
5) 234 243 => -0.07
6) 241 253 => -0.09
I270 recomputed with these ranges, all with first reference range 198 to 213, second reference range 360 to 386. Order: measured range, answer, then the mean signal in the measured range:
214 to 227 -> -0.2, 5.3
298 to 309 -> 5.4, 2.37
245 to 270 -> -1.7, 5.3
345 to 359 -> -2.7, 5.15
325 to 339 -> -1.0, 4.75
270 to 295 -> 0.2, 4.77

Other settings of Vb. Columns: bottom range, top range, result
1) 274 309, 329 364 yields 1.33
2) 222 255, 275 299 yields 0.82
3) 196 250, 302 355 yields 0.75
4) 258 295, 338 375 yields 1.01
